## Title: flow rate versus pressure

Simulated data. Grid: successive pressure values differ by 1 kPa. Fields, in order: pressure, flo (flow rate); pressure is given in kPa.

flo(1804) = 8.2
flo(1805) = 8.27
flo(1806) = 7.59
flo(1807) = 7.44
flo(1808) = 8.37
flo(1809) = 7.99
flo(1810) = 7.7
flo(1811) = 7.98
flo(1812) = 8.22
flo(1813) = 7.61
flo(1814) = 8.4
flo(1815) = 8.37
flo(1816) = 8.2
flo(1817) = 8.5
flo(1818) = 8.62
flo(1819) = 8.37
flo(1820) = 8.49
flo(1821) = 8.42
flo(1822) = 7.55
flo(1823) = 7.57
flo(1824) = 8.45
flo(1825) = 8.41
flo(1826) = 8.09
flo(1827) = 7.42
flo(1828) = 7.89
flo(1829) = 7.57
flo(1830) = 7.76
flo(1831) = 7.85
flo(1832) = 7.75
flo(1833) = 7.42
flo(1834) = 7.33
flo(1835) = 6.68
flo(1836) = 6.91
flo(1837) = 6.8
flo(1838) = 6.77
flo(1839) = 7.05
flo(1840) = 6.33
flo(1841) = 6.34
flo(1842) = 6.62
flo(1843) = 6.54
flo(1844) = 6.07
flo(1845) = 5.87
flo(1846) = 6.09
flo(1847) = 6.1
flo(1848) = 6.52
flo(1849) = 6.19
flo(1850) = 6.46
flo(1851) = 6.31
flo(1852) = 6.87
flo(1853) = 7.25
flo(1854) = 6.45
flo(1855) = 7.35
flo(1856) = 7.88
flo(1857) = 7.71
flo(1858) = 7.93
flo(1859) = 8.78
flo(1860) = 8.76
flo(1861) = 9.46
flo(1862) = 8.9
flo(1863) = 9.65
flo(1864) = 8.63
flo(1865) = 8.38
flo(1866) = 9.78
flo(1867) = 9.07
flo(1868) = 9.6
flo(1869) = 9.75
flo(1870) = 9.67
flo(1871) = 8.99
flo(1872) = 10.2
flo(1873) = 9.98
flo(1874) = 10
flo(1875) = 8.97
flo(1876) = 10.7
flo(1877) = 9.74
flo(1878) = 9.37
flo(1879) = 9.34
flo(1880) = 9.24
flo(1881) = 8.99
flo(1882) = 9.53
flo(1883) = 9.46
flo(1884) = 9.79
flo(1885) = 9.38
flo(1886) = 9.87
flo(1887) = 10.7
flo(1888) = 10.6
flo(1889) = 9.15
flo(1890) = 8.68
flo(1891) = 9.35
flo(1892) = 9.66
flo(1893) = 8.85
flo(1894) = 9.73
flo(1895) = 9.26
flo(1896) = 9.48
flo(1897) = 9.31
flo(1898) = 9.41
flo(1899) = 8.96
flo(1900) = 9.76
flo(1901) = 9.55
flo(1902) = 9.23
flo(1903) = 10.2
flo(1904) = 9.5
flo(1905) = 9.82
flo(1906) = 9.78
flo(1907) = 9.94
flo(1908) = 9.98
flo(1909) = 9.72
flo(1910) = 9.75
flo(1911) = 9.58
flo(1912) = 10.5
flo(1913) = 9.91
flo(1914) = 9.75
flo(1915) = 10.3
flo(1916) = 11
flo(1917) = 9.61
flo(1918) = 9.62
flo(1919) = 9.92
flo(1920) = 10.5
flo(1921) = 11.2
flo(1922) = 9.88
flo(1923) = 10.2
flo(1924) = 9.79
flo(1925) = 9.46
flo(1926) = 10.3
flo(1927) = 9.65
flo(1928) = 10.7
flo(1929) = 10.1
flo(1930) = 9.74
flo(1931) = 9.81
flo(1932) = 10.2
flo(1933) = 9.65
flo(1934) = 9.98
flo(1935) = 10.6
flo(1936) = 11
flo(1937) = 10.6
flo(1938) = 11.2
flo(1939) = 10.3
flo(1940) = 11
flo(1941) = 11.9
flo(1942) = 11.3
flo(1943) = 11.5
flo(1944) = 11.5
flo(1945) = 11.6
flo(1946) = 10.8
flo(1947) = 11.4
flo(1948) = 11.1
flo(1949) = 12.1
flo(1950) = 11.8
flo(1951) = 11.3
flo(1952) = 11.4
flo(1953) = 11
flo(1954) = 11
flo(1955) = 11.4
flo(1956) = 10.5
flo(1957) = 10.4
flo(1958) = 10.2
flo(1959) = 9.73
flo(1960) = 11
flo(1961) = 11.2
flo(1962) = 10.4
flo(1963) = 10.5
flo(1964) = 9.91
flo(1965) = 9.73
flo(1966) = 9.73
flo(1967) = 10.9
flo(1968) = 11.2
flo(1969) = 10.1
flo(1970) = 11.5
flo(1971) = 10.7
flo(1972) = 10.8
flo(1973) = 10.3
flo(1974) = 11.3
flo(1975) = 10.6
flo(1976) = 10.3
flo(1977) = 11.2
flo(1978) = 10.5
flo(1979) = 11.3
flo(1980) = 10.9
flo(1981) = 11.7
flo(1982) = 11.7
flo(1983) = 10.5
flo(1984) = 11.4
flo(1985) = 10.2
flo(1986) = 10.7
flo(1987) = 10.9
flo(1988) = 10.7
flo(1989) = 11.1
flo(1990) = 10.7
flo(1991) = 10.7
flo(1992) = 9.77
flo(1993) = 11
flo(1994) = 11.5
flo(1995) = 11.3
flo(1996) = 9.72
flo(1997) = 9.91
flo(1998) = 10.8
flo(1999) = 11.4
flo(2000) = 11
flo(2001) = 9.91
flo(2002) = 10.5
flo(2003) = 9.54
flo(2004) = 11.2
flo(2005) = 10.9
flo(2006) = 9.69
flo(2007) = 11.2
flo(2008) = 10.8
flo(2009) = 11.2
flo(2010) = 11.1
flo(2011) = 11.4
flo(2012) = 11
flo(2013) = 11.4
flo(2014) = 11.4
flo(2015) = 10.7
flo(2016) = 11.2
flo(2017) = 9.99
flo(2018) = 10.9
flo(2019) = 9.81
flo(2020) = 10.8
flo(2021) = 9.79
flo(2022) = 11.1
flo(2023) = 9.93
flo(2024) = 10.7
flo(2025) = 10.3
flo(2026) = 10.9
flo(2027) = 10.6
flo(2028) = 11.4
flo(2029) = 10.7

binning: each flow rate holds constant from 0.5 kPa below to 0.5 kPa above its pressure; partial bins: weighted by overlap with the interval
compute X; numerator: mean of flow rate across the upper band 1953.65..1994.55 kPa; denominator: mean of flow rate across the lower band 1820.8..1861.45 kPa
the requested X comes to 1.48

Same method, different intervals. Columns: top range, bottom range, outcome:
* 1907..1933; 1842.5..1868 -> 1.32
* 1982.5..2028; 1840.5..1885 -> 1.29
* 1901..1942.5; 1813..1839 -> 1.30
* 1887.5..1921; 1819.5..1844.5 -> 1.32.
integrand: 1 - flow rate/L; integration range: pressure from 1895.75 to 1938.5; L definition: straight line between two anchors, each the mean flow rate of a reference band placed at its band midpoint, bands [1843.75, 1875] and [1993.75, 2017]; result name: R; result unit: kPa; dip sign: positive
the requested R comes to -3.8 kPa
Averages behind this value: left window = 8.12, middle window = 9.98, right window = 10.8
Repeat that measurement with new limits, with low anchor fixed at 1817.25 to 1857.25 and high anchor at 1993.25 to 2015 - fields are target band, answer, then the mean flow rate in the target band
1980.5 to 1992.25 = -0.5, 10.9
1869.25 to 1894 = -4.4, 9.6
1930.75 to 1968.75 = -4.7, 10.8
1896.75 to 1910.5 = -1.6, 9.64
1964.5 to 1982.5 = -1.2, 10.8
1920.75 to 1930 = -1.0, 10.1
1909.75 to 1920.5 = -1.4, 10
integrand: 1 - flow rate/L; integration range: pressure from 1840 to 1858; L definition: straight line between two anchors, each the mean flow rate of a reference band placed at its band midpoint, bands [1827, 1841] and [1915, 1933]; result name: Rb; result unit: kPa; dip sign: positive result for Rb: 2.4 kPa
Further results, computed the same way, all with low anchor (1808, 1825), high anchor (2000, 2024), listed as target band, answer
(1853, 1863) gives 0.62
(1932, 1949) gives -2.11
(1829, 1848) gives 3.68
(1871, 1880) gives -0.80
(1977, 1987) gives -0.68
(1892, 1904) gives -0.30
